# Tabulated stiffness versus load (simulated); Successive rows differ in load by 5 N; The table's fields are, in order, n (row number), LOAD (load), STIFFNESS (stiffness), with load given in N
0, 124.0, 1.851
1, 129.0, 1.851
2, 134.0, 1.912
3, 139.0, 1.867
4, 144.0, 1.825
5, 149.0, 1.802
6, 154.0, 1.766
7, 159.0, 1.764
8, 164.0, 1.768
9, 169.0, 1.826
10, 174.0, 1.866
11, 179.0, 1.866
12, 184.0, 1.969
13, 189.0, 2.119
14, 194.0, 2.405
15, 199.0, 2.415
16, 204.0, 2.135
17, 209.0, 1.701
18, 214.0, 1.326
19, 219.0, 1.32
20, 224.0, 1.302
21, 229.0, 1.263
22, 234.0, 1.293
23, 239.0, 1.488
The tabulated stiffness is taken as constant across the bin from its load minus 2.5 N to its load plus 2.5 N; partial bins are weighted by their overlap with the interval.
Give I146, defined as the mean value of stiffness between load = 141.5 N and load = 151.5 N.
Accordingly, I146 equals 1.81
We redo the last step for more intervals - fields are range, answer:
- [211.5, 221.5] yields 1.32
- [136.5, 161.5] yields 1.8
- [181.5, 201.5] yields 2.23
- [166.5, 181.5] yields 1.85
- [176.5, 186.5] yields 1.92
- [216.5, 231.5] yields 1.3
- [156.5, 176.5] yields 1.81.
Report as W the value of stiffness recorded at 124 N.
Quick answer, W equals 1.851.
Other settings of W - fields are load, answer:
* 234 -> 1.293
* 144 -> 1.825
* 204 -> 2.135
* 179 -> 1.866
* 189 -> 2.119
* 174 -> 1.866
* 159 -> 1.764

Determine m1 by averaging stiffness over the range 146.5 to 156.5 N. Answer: 1.78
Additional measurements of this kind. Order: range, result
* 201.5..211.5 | 1.92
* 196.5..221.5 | 1.78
